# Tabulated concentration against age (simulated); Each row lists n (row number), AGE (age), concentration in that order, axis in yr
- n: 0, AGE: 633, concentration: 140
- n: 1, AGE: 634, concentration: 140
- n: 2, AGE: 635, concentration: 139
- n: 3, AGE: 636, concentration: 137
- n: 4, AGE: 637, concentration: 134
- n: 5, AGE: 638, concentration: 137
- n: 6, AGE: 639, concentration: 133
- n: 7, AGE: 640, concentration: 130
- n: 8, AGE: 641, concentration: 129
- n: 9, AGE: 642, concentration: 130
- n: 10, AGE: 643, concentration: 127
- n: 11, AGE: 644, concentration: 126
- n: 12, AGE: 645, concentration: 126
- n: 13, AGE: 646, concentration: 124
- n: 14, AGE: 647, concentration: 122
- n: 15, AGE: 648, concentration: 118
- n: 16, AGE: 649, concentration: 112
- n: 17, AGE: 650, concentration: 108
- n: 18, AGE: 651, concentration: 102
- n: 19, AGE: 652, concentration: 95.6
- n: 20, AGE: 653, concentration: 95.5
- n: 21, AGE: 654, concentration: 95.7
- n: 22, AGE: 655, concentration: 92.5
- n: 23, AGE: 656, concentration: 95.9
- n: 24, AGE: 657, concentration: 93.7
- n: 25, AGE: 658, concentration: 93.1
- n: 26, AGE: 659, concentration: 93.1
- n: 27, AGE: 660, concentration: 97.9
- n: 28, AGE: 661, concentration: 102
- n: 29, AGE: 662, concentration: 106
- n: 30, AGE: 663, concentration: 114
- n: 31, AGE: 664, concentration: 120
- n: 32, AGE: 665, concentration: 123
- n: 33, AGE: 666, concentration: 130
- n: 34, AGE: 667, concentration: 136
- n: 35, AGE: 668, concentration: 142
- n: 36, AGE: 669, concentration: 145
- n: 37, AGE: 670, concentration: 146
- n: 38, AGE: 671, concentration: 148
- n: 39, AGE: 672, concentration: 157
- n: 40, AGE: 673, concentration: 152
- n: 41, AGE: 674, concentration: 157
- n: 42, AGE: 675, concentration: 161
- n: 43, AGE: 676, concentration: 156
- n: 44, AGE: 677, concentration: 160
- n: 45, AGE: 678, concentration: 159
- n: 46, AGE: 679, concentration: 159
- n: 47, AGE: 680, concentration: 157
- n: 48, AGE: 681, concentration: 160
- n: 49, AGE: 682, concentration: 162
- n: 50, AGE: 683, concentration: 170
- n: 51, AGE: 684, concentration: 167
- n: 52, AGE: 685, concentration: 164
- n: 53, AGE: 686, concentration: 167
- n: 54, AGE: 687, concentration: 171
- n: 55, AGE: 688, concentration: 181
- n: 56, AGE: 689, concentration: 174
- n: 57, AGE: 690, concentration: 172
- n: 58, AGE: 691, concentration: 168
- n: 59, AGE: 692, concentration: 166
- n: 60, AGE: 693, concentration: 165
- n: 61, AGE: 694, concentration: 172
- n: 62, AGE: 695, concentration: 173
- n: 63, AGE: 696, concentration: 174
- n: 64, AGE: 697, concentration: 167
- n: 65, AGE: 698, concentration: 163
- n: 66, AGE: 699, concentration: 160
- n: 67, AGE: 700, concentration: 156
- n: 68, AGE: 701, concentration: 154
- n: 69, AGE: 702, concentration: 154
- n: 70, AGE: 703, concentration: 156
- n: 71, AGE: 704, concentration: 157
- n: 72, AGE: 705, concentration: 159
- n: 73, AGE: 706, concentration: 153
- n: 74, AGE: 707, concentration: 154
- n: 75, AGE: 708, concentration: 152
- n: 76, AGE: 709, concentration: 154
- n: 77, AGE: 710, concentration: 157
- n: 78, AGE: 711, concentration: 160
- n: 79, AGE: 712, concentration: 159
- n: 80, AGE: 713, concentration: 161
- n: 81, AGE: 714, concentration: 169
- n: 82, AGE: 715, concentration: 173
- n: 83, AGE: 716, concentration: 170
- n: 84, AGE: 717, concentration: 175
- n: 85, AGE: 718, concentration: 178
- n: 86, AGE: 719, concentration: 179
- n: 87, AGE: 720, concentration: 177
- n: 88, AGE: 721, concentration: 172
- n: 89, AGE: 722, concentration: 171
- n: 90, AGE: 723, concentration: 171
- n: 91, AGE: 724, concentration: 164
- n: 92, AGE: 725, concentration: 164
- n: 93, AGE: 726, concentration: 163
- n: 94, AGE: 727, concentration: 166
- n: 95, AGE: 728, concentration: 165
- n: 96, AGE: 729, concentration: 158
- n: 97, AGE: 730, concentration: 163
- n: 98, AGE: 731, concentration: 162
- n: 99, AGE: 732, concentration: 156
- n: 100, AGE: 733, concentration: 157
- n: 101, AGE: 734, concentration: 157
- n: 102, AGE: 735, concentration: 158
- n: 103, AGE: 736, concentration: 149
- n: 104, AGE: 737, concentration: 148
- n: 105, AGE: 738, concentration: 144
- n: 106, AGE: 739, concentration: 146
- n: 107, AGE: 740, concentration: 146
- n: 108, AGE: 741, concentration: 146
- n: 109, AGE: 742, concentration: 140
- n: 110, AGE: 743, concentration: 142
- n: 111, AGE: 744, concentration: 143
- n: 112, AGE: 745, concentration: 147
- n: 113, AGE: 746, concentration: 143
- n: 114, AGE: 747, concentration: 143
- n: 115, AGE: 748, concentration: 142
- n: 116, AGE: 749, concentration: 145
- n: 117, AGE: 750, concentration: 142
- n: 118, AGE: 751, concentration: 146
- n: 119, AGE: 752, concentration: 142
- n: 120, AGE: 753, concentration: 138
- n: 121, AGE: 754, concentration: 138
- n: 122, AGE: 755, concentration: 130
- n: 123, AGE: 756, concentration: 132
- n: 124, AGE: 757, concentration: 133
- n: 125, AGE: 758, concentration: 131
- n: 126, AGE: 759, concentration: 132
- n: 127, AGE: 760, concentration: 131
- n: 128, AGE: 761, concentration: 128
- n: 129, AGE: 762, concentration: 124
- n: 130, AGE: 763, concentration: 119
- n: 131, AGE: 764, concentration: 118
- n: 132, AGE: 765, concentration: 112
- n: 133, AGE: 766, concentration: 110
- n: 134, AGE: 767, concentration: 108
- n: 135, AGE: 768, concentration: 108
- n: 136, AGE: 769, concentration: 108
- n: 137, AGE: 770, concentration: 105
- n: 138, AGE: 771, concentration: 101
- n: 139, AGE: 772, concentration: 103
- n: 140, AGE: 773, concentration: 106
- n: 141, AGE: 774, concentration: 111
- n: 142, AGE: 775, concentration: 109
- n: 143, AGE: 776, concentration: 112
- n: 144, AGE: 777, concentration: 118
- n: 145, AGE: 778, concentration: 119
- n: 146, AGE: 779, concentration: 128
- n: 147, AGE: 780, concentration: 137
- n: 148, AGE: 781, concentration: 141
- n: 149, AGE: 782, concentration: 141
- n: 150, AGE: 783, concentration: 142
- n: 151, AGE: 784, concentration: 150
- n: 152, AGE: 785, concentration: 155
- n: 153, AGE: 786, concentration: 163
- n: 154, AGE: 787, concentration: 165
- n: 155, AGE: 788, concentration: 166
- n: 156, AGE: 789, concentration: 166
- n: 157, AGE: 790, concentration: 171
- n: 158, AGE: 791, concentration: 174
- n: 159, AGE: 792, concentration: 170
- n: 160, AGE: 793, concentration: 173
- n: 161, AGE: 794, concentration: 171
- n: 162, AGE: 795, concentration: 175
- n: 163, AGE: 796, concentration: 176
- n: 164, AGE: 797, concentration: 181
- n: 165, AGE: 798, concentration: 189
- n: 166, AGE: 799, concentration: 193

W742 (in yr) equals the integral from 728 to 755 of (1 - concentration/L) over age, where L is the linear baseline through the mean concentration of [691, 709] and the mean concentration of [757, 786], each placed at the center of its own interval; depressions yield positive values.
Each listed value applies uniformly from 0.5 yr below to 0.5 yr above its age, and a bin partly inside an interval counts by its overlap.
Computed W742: -1.8 yr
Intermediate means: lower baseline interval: 161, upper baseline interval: 123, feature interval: 148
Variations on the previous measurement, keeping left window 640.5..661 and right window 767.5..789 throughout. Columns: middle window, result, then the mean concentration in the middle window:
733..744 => -2.27 yr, 148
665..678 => -4.24 yr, 149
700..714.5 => -4.86 yr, 157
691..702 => -4.62 yr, 165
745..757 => -1.50 yr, 140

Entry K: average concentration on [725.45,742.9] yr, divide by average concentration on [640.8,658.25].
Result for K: 1.40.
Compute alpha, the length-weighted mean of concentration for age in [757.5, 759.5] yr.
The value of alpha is 132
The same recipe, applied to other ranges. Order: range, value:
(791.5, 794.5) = 171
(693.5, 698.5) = 170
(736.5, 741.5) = 146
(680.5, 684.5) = 165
